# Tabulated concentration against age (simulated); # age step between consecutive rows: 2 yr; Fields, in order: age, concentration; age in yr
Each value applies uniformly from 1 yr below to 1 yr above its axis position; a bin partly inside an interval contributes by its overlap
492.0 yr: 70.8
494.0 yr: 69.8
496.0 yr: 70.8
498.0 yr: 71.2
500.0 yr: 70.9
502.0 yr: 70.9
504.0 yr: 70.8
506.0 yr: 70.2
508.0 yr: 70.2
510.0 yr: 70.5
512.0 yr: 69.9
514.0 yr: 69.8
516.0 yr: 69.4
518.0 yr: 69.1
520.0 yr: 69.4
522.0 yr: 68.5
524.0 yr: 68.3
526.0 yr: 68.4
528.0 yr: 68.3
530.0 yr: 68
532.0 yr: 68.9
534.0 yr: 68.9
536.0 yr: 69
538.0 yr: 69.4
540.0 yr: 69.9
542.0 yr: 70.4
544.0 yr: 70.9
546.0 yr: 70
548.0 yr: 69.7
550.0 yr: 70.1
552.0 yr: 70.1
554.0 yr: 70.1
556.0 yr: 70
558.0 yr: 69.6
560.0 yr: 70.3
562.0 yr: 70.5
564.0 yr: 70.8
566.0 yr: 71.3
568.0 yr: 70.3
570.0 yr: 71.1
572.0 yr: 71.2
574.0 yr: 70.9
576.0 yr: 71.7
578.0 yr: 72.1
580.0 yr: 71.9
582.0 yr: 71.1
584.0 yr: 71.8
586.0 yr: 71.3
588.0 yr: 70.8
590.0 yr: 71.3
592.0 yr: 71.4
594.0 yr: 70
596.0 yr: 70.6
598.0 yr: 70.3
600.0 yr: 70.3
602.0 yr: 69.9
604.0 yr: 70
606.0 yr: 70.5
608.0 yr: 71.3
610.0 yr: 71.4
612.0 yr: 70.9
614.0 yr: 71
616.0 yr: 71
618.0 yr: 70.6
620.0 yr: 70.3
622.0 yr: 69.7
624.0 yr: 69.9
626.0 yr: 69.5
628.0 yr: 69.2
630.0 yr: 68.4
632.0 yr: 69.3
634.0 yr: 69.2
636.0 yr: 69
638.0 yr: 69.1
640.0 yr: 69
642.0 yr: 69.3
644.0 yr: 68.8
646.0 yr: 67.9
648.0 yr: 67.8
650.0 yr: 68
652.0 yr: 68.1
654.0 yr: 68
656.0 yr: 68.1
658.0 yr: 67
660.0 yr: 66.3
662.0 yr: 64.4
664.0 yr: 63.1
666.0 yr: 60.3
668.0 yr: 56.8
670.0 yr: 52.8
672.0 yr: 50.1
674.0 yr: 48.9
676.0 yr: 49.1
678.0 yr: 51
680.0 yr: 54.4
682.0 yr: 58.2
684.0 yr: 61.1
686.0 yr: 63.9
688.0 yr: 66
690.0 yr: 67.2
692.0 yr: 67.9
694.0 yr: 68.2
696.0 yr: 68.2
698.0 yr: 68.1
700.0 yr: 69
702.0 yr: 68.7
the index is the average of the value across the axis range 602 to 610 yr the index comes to 70.6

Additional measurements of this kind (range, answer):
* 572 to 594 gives 71.4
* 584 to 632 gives 70.4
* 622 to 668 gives 67.5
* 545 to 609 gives 70.7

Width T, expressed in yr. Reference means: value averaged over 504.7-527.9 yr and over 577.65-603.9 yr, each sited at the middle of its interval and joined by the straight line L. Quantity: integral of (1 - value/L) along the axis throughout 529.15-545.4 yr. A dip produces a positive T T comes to 0.1 yr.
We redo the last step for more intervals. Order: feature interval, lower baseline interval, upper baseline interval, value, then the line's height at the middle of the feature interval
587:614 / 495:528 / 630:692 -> -2.0 yr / 65.9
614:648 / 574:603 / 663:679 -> -3.9 yr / 62.3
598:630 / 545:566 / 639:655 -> -0.6 yr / 69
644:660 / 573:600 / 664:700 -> -1.1 yr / 63.4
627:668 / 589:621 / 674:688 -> -3.0 yr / 62.7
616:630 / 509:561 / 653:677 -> -1.6 yr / 62.8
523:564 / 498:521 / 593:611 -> 0.4 yr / 70.3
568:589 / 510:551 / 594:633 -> -0.4 yr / 69.8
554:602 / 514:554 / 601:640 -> -0.8 yr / 69.7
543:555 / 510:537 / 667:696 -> -0.5 yr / 67.3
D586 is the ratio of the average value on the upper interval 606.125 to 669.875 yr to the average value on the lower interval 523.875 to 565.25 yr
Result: 0.98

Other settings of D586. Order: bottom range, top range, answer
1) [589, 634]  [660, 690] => 0.82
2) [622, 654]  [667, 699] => 0.86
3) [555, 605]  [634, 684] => 0.88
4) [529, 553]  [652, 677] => 0.86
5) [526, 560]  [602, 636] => 1.01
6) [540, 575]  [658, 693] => 0.84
